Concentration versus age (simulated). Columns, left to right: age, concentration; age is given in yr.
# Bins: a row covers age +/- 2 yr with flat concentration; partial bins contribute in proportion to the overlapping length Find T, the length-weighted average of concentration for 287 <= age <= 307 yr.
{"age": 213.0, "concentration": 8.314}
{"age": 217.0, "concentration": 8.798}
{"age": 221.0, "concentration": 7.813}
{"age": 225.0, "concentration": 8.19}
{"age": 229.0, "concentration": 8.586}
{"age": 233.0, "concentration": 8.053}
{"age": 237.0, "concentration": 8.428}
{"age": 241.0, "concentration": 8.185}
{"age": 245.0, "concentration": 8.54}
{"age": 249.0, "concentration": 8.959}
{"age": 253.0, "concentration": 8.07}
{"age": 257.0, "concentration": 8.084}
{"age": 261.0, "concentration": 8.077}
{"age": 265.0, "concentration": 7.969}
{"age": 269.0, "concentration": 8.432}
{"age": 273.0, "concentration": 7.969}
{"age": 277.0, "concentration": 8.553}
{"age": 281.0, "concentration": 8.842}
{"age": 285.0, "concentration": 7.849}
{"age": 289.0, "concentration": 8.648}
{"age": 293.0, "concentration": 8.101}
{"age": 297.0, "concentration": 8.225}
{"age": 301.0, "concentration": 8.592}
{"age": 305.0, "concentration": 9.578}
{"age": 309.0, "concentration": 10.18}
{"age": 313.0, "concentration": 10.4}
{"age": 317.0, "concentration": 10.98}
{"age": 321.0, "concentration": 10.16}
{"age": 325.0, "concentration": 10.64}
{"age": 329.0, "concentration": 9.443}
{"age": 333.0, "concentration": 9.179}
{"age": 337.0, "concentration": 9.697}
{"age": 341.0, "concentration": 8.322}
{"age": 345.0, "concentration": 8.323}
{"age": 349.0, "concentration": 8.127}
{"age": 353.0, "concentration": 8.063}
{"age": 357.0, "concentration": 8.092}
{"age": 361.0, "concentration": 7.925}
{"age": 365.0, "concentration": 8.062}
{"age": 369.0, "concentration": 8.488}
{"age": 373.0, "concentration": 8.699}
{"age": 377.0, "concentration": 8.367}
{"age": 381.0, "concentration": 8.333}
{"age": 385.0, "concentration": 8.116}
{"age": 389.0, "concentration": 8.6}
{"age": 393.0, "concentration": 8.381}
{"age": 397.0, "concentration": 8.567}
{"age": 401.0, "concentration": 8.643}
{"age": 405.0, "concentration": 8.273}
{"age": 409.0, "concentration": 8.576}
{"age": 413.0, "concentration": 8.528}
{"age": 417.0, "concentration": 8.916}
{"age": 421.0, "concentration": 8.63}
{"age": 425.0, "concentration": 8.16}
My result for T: 8.63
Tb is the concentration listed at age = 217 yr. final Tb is 8.798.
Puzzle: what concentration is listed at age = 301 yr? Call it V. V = 8.592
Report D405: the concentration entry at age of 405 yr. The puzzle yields 8.273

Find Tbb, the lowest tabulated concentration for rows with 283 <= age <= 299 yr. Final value 7.849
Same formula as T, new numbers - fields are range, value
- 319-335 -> 9.86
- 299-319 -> 9.95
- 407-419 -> 8.67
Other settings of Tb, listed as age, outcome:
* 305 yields 9.578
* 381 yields 8.333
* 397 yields 8.567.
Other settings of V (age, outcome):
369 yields 8.488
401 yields 8.643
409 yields 8.576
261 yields 8.077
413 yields 8.528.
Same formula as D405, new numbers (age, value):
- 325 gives 10.64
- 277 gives 8.553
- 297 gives 8.225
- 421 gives 8.63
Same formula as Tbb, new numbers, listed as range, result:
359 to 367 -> 7.925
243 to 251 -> 8.54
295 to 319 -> 8.225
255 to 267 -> 7.969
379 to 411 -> 8.116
